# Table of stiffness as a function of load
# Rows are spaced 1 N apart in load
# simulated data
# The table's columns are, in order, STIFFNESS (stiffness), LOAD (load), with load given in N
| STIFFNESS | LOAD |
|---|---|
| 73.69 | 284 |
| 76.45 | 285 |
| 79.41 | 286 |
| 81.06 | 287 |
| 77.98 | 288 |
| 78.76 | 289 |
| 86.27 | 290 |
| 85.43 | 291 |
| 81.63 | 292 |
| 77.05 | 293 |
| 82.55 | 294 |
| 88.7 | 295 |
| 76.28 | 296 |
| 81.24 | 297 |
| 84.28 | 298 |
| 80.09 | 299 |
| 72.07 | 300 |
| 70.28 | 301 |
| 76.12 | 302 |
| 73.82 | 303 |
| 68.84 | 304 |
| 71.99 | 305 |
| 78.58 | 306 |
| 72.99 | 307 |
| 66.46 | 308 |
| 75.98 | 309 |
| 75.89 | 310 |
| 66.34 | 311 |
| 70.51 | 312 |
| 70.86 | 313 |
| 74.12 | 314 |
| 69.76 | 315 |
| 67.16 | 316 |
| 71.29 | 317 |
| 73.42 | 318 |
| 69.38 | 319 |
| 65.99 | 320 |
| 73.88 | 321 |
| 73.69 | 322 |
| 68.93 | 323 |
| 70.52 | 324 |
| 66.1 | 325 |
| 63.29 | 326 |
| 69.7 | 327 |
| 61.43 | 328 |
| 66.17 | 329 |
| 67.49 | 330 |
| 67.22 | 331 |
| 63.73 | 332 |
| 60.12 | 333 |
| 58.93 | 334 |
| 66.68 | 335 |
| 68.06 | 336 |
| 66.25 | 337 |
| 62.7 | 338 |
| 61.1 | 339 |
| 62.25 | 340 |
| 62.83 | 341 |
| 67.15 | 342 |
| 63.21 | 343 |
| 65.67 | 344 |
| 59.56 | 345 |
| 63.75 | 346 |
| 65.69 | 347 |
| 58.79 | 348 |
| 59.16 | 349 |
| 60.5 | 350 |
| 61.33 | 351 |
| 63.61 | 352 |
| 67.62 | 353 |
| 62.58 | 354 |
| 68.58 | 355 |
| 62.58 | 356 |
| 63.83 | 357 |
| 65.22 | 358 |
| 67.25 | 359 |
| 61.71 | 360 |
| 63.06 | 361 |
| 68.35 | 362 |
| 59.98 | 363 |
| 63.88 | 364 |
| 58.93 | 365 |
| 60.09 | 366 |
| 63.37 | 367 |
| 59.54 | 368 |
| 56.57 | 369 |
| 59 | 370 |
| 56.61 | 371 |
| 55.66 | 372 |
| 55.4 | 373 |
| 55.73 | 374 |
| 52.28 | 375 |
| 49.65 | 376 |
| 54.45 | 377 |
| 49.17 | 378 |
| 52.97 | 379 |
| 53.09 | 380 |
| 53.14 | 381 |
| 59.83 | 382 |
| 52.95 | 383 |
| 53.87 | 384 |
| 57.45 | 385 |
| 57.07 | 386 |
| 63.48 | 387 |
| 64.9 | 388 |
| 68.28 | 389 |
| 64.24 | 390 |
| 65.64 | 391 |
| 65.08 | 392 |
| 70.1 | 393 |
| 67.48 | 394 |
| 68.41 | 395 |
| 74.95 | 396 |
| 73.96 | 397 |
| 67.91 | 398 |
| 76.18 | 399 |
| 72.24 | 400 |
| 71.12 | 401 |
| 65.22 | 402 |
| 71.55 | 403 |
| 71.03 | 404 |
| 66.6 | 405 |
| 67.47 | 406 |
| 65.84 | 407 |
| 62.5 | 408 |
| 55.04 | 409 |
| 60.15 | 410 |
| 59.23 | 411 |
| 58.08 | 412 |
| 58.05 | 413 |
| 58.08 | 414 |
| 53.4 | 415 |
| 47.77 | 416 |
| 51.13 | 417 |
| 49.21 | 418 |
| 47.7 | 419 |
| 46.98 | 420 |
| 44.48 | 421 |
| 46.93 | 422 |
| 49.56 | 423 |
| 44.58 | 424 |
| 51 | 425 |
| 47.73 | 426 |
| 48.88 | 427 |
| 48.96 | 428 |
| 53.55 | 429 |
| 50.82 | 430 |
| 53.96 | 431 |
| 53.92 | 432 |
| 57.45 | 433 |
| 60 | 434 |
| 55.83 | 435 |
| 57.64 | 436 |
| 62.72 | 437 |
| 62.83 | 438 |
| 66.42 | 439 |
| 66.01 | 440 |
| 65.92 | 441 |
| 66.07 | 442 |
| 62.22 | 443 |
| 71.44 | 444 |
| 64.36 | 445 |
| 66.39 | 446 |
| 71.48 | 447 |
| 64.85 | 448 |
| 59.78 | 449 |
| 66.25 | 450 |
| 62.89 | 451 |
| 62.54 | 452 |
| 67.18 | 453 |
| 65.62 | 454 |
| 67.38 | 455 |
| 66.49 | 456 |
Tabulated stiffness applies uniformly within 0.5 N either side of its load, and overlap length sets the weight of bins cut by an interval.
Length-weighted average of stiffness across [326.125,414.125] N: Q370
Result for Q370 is 62.6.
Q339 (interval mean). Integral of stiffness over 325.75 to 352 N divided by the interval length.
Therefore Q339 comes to 63.6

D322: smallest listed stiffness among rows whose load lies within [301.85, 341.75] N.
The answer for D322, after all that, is 58.93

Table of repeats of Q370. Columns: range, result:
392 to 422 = 61.9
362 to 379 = 57.1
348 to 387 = 59.2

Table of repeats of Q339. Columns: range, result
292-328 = 73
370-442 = 58.8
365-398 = 59.9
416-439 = 52.3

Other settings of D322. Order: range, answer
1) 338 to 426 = 44.48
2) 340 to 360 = 58.79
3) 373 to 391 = 49.17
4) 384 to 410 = 53.87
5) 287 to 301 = 70.28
